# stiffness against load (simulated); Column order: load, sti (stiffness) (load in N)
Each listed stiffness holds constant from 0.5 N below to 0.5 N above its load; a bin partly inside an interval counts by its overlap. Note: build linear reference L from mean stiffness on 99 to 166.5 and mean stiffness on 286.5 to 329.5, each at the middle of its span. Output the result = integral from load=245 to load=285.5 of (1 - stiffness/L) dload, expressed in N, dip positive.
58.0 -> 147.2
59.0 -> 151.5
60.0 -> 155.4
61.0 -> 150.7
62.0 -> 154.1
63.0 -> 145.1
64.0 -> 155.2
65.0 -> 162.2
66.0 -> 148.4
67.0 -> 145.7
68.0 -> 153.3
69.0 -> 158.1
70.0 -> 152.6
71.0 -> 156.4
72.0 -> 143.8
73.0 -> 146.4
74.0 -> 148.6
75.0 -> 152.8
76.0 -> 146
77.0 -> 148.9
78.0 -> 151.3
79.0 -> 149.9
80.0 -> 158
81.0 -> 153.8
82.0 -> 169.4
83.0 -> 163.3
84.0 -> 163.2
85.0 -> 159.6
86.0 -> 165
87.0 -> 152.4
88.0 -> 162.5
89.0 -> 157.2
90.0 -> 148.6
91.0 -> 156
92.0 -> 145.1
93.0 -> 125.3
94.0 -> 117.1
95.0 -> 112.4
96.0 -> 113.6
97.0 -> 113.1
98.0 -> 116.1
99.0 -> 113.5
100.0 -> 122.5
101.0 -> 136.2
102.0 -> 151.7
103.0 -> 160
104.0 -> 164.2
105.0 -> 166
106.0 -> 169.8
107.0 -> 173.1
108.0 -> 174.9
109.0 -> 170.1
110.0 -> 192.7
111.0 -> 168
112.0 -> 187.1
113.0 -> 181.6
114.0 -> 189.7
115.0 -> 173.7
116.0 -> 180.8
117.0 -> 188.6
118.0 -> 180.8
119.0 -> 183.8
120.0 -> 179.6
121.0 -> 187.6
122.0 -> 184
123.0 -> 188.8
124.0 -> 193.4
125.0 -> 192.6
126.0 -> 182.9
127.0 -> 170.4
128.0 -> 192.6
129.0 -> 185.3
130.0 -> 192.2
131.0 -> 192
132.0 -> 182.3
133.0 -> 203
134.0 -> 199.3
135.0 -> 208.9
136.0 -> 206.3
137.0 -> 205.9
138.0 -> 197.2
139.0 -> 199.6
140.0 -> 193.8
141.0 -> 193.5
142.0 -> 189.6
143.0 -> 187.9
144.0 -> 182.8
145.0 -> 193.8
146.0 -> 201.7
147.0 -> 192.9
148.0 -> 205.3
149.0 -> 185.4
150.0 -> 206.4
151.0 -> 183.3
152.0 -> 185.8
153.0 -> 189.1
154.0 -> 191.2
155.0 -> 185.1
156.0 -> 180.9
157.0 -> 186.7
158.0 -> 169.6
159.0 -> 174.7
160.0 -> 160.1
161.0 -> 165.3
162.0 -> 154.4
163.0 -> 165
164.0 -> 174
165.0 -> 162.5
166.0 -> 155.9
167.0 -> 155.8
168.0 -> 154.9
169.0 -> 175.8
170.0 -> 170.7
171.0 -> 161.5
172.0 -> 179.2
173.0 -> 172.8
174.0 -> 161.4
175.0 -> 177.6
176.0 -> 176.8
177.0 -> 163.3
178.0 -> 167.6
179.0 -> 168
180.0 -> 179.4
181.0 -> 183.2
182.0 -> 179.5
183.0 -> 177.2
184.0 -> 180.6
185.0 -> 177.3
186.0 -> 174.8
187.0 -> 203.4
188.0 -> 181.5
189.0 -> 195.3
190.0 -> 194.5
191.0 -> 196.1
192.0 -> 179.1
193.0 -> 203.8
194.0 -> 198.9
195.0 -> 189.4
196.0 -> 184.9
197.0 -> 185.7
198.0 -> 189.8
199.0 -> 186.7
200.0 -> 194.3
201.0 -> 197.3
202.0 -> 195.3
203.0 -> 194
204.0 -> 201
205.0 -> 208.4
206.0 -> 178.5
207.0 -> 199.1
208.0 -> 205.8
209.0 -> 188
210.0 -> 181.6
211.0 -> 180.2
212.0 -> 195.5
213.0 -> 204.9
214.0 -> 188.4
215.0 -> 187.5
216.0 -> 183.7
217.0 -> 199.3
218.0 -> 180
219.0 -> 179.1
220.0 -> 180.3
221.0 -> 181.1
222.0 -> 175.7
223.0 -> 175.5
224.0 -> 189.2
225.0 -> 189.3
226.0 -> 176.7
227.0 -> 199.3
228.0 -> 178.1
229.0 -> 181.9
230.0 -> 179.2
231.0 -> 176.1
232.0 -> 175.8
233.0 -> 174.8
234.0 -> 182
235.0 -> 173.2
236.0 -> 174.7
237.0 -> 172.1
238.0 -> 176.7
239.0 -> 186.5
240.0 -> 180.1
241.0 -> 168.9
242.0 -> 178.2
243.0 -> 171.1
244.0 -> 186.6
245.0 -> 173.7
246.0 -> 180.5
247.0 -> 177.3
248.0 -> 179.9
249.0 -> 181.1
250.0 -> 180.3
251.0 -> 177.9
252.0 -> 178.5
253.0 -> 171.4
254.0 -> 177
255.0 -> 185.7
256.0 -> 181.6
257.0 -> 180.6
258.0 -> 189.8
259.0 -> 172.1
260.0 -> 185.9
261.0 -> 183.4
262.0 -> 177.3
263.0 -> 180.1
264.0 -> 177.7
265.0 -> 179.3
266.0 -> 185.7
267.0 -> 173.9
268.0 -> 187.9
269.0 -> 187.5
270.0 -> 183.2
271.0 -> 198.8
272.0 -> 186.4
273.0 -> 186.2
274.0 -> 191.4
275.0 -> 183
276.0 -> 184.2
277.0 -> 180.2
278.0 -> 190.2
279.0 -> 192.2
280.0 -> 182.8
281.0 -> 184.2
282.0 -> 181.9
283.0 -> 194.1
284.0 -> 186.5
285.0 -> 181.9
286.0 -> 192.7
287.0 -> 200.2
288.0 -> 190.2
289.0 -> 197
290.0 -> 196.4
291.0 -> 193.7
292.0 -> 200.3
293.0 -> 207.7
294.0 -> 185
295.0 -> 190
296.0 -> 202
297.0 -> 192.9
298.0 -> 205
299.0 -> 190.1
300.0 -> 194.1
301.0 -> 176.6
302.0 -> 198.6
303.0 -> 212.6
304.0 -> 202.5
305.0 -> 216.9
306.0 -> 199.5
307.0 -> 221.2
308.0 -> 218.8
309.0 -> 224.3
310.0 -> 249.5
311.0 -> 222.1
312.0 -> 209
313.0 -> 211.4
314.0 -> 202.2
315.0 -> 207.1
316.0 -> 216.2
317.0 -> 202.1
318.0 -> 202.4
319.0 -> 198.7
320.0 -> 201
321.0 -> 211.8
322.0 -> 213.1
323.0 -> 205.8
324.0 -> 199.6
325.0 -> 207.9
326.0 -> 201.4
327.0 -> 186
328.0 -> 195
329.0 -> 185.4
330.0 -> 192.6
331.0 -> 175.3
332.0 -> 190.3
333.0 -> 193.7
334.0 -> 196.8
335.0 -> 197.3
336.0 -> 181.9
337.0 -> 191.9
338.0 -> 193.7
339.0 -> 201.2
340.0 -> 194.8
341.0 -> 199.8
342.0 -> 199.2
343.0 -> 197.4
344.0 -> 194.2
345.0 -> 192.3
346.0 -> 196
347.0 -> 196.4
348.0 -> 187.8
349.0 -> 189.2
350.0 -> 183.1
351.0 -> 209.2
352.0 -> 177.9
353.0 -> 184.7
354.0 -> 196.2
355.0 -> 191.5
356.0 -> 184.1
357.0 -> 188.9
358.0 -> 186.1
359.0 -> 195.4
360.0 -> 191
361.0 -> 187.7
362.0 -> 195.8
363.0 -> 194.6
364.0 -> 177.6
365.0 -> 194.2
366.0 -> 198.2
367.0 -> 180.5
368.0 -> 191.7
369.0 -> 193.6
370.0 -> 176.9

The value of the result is 3.08 N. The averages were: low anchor 181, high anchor 203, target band 183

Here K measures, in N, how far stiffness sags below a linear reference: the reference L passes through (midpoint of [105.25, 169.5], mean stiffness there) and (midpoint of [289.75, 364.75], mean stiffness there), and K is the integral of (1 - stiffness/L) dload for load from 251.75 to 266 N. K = 0.9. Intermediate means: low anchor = 184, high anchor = 198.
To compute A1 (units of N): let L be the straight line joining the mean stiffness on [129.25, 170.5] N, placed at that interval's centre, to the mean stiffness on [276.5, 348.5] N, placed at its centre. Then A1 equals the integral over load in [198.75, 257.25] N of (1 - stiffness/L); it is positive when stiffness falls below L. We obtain 2.3 N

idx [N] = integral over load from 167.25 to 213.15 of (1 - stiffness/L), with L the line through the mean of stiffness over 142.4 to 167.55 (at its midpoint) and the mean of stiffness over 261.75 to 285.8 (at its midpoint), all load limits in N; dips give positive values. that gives -0.8 N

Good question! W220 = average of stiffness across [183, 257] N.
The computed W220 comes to 185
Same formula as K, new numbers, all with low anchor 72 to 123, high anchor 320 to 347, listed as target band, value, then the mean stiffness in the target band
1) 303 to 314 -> -1.41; 217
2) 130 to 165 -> -4.65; 188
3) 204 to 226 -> -1.42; 188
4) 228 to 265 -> 0.67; 179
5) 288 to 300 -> -0.41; 196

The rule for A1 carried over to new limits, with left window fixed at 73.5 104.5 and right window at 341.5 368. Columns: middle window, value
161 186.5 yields -1.61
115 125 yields -2.30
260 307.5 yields -3.25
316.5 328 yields -1.05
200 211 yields -1.93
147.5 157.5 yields -2.17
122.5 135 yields -3.16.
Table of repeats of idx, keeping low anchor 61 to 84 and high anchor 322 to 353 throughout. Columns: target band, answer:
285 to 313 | -2.2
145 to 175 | -1.8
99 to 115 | -0.7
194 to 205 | -1.3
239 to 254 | 0.2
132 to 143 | -2.4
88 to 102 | 2.3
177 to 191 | -0.9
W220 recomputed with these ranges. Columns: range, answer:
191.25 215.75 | 192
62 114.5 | 153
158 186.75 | 170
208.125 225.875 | 186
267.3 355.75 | 197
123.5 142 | 194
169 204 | 183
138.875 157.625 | 191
